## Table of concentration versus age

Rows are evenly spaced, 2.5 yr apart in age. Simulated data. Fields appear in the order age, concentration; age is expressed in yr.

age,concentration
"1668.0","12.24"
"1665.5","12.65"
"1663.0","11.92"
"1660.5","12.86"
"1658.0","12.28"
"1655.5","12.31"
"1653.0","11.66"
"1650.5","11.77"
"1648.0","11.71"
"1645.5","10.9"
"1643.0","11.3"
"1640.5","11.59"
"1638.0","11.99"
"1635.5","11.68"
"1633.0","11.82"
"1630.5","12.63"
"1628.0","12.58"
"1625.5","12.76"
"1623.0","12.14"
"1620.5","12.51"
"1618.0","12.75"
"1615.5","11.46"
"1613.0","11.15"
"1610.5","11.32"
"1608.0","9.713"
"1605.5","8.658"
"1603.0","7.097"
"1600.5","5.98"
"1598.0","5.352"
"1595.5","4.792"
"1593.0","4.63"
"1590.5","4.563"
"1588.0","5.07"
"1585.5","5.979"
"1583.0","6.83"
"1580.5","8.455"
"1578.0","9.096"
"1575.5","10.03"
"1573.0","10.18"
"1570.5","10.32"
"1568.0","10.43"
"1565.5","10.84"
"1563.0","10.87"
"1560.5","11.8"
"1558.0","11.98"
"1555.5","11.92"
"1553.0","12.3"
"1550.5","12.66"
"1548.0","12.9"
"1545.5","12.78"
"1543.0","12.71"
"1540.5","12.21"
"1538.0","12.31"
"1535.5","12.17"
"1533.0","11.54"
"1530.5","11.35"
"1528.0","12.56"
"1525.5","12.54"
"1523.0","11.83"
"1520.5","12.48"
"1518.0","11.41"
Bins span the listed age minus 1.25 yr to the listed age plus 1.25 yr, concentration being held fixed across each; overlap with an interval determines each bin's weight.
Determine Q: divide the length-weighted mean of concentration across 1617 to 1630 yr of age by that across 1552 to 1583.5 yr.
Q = 1.20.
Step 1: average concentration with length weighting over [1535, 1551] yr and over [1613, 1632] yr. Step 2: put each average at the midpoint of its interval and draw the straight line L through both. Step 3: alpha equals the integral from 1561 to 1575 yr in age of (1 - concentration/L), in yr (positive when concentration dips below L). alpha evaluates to 2.14 yr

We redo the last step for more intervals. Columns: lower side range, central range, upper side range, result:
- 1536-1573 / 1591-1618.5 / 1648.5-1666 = 8.65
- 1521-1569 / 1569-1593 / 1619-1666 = 8.63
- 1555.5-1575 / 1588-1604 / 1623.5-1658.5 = 8.46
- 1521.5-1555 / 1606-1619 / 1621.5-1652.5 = 0.97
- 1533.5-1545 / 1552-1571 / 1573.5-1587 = -2.42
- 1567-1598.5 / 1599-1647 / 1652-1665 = -4.97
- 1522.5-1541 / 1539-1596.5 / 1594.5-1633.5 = 8.06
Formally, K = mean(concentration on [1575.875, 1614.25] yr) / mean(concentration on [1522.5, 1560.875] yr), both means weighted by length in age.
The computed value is 0.60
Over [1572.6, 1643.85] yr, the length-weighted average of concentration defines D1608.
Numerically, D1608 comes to 9.43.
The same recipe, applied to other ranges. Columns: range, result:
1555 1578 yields 10.8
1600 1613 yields 8.95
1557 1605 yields 8.11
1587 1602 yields 5.1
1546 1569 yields 11.8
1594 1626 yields 9.56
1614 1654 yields 11.9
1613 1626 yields 12.2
